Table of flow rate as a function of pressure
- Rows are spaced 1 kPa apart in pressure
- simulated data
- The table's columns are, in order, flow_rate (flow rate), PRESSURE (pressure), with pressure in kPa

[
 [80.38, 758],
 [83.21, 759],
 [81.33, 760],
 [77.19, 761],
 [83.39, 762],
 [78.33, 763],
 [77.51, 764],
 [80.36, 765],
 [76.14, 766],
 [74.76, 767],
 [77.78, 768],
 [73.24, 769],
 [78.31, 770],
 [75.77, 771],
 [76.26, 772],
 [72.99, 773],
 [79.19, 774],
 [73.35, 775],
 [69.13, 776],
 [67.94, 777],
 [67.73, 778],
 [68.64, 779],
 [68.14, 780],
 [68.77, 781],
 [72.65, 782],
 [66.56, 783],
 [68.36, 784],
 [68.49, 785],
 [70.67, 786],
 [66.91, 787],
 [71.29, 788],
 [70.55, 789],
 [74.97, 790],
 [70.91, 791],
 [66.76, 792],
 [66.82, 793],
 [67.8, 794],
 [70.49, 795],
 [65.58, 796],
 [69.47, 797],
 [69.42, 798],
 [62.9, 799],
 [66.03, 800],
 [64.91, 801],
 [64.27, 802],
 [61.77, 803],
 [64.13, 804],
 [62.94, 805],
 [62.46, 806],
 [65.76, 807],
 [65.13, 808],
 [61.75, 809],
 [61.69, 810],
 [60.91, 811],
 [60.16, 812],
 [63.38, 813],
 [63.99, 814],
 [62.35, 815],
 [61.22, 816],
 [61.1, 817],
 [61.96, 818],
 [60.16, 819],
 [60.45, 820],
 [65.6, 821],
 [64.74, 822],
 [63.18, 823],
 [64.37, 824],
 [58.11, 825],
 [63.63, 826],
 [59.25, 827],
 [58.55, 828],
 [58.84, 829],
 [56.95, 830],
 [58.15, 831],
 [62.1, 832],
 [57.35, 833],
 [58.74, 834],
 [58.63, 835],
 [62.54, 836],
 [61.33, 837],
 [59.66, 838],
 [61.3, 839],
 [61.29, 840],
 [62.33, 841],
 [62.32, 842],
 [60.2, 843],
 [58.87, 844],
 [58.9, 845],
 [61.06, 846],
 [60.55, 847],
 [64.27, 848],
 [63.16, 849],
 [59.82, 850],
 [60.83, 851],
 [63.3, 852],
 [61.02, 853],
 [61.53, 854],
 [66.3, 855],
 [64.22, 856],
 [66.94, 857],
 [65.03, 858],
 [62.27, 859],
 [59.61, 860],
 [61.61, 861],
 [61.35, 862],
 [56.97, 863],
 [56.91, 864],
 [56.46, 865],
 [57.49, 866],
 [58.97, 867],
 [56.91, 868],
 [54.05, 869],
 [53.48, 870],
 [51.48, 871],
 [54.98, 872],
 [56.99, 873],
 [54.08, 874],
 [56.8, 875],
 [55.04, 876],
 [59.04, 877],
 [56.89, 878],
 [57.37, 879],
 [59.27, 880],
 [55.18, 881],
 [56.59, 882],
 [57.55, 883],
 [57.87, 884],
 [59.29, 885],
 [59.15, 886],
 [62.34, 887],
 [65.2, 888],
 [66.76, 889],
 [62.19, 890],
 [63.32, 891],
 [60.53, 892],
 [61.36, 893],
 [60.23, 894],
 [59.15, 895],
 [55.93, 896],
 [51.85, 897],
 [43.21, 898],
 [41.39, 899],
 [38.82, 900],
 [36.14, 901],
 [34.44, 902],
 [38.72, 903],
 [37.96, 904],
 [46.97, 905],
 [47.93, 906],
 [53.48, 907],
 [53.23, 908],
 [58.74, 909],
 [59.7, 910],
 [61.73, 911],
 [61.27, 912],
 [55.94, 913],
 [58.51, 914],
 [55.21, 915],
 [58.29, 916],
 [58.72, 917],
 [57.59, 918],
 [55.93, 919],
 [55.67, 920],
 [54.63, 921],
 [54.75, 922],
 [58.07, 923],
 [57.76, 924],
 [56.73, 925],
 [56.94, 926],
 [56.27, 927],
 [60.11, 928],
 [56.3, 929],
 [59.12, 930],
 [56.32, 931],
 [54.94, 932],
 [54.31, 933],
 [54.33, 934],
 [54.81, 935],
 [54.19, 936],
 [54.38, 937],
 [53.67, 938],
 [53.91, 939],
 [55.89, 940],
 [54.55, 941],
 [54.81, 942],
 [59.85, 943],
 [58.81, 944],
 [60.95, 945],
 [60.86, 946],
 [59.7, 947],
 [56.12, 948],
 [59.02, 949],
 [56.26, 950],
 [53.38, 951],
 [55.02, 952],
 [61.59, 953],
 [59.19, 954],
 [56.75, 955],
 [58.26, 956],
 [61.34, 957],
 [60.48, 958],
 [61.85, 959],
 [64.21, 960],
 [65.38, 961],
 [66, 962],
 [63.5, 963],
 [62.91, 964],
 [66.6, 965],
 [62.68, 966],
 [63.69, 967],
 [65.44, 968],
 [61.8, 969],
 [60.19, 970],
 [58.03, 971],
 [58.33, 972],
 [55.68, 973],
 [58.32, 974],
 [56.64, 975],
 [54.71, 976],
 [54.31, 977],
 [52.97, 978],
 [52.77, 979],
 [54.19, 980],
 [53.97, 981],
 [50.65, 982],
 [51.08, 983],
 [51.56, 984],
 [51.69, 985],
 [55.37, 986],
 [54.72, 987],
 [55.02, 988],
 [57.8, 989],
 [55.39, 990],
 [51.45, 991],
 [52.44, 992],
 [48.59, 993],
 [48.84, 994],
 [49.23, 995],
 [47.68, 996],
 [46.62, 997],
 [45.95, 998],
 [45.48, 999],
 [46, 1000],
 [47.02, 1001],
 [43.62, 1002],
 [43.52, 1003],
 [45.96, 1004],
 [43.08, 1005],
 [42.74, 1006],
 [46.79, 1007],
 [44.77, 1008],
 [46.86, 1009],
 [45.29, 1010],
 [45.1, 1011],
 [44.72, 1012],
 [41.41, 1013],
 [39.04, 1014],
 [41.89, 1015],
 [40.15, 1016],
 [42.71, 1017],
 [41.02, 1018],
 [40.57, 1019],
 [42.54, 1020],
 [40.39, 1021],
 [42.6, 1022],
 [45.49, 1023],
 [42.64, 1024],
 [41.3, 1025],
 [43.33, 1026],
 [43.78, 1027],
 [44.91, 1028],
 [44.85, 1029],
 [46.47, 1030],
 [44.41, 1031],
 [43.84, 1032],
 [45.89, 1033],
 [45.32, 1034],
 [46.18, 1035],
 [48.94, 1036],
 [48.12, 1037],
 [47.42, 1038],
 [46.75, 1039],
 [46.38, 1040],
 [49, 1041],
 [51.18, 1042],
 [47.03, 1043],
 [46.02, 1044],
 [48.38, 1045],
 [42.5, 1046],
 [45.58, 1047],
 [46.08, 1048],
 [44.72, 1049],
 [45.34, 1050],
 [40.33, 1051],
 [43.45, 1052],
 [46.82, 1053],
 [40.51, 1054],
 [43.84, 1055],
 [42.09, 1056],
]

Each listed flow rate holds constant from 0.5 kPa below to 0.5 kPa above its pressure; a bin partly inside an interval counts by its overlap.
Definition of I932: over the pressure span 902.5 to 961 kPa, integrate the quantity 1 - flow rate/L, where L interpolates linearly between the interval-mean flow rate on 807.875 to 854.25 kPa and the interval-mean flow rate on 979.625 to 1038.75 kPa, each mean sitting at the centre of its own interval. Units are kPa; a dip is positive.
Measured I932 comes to -3.9 kPa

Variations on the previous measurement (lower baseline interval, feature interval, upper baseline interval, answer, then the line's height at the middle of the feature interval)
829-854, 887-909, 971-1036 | 1.7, 56.1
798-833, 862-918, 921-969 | 4.6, 60.1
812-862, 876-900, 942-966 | 1.4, 61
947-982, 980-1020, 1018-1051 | 3.6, 52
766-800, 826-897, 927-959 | 4.9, 64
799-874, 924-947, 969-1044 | -1.3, 53.4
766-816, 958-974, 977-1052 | -3.4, 51.4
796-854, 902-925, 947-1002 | 1.6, 58.4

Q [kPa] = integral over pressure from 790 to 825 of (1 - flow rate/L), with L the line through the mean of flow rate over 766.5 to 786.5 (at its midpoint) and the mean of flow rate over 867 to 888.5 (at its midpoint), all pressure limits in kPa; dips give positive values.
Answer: 1.6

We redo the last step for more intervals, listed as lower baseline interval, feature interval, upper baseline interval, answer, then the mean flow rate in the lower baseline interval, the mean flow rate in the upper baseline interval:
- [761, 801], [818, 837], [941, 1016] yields 1.91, 71.6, 53.9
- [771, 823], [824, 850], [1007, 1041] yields 0.97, 66.7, 44.2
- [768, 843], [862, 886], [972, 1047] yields 1.10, 65.4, 47.5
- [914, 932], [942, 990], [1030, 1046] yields -4.55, 57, 46.8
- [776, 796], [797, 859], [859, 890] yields 1.63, 69.1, 58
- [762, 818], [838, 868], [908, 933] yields 1.02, 68.8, 57.3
